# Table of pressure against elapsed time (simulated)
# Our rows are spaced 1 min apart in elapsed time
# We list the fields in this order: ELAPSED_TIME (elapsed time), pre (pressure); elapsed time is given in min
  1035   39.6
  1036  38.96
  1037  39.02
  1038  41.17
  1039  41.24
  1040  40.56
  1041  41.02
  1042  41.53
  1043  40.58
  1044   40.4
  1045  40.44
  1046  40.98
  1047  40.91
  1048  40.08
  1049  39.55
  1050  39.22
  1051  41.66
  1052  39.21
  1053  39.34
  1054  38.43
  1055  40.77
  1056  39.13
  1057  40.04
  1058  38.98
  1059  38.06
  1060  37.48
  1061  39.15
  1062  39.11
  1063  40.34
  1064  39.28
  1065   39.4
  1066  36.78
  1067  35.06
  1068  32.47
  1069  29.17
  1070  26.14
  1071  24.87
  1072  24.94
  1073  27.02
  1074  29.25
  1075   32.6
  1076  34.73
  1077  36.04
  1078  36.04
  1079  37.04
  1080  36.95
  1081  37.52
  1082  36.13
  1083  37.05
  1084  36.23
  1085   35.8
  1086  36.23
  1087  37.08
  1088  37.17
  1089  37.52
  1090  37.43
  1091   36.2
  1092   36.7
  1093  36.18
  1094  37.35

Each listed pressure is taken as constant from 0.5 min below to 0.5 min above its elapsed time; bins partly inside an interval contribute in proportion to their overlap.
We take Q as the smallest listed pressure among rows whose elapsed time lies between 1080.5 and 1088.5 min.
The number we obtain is 35.8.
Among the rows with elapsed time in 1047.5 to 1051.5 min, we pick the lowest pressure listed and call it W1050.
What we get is 39.22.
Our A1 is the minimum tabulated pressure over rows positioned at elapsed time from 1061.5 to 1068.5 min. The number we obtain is 32.47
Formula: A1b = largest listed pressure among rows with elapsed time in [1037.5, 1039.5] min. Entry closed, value 41.24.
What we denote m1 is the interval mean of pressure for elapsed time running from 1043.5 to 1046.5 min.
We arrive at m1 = 40.6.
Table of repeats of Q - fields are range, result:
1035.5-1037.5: 38.96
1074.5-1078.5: 32.6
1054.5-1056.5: 39.13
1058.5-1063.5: 37.48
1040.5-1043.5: 40.58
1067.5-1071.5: 24.87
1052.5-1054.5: 38.43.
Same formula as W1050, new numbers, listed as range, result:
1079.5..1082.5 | 36.13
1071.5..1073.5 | 24.94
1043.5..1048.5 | 40.08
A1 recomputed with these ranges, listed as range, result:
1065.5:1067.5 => 35.06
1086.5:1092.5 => 36.2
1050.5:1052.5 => 39.21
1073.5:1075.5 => 29.25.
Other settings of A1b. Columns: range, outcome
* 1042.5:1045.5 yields 40.58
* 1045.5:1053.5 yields 41.66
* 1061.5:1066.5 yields 40.34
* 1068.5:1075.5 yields 32.6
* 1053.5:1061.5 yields 40.77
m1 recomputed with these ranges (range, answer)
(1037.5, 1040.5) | 41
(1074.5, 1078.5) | 34.9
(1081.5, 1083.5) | 36.6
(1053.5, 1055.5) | 39.6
